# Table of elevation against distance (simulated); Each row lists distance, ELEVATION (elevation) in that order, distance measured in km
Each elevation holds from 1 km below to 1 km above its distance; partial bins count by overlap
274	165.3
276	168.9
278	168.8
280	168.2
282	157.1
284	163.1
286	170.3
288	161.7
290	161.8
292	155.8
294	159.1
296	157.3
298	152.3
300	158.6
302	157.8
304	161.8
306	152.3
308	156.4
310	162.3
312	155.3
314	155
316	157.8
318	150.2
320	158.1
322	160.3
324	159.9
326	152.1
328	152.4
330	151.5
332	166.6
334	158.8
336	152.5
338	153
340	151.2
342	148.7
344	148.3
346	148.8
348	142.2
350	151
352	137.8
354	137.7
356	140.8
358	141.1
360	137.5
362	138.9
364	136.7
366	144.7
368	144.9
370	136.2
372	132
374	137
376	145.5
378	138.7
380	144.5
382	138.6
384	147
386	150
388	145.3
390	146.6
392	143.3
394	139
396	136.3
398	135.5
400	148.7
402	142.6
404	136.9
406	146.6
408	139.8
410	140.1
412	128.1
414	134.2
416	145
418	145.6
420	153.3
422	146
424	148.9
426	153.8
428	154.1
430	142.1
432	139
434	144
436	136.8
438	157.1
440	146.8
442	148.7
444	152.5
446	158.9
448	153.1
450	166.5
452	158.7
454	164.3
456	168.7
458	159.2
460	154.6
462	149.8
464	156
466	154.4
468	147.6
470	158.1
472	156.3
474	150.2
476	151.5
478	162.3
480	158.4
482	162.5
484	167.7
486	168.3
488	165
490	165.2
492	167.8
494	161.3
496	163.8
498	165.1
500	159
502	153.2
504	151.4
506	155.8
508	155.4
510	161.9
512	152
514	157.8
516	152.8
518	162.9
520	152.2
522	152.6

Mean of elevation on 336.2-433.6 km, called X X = 143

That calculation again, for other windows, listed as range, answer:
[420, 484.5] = 154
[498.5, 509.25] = 156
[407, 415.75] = 136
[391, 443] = 144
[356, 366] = 139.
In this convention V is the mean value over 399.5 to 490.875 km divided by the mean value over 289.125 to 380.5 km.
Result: 1.01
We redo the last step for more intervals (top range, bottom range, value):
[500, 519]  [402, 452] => 1.06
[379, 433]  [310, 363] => 0.95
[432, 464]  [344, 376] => 1.09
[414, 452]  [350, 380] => 1.07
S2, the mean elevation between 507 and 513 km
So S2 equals 156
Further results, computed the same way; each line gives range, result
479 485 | 163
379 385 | 143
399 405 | 143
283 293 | 163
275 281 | 169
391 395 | 141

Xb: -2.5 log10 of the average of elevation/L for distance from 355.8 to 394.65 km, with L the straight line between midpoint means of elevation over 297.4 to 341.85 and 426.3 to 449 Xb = 0.08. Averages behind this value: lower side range 156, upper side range 149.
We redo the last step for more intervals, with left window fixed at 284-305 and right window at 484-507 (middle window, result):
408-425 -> 0.13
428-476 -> 0.06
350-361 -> 0.15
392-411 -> 0.14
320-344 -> 0.04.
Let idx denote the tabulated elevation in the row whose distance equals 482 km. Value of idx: 162.5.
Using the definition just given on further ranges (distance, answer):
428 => 154.1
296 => 157.3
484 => 167.7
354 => 137.7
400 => 148.7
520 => 152.2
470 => 158.1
